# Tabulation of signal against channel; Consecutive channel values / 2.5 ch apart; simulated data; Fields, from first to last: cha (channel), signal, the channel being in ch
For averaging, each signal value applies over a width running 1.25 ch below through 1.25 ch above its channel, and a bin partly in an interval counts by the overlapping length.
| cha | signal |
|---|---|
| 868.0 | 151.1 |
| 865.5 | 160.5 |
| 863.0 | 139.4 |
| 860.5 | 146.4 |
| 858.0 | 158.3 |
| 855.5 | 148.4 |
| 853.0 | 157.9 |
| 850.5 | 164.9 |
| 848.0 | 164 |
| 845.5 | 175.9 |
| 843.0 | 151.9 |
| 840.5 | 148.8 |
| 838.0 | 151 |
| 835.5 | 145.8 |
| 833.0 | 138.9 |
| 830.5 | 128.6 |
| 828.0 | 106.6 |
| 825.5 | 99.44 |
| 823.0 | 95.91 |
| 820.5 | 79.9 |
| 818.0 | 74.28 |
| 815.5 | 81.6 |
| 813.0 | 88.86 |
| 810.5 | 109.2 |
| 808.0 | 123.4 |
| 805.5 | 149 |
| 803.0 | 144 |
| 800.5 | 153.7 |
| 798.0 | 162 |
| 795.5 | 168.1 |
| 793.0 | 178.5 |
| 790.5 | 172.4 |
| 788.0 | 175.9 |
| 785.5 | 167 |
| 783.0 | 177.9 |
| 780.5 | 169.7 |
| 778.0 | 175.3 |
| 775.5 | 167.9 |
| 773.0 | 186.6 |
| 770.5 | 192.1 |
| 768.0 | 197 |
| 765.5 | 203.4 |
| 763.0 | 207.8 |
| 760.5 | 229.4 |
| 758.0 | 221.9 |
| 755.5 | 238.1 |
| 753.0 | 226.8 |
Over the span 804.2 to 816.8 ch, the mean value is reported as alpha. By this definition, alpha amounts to 110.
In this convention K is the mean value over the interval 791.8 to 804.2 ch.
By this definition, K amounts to 161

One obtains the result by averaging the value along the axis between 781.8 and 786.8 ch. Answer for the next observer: 172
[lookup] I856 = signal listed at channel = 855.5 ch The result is 148.4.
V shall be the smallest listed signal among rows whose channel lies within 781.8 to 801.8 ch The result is 153.7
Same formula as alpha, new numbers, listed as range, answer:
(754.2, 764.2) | 224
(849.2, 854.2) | 161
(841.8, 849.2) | 164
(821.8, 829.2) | 101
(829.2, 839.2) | 141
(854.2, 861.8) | 151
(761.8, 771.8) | 200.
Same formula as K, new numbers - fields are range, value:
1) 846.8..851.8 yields 164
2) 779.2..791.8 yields 173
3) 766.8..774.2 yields 192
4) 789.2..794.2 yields 175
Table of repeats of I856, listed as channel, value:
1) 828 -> 106.6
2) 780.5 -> 169.7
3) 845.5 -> 175.9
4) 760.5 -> 229.4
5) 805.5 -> 149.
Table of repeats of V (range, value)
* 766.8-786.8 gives 167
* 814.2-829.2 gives 74.28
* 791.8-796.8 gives 168.1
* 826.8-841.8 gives 106.6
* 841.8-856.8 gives 148.4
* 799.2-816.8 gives 81.6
